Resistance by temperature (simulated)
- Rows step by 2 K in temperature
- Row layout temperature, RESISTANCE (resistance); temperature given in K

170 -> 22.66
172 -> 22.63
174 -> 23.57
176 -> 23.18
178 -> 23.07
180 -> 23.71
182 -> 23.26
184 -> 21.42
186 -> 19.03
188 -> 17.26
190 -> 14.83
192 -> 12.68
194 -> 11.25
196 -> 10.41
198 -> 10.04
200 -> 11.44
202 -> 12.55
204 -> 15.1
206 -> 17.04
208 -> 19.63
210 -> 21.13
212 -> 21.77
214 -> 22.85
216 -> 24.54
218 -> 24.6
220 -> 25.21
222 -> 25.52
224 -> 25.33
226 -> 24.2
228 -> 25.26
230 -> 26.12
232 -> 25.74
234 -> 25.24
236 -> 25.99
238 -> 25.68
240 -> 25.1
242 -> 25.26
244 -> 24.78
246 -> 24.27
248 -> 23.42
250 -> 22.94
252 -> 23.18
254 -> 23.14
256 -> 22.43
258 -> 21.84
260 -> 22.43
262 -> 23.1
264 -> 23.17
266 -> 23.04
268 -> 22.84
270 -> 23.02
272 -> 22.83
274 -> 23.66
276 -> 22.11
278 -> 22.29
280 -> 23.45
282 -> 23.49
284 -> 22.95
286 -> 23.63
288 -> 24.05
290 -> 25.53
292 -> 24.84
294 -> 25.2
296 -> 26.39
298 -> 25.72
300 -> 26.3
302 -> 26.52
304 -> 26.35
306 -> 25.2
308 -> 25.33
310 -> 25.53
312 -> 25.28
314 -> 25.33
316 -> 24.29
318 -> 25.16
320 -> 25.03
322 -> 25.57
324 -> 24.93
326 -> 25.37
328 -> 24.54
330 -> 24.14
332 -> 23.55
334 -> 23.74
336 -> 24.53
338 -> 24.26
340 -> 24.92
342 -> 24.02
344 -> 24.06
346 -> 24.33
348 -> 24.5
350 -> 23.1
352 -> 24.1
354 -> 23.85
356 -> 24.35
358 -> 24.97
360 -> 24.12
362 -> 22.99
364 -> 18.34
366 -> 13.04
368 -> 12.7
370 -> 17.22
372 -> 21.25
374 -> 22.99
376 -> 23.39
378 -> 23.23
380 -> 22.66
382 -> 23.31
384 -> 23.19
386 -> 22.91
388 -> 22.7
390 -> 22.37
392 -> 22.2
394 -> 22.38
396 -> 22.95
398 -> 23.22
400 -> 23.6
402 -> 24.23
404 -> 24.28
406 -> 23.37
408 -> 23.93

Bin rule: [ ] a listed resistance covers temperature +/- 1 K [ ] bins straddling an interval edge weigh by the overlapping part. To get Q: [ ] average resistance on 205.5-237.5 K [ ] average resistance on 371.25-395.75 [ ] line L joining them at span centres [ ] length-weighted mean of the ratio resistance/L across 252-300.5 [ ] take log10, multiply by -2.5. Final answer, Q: -0.005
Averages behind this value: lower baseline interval 23.9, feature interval 23.6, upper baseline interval 22.7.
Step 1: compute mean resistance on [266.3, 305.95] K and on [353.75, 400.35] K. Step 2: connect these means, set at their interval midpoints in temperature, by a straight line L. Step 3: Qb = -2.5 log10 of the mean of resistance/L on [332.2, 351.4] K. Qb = -0.06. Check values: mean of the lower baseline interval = 24.3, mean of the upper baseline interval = 21.8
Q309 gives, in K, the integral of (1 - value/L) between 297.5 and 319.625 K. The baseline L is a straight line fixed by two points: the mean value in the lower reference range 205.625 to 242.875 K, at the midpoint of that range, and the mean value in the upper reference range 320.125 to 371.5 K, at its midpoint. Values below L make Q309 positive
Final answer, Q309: -2.2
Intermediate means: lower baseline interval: 24.1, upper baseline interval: 22.9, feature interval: 25.5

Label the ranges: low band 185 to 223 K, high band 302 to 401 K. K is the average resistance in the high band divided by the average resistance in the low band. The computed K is 1.32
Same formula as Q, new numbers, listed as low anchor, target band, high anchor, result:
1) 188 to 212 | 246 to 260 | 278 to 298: -0.12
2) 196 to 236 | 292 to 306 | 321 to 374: -0.17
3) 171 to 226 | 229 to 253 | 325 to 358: -0.19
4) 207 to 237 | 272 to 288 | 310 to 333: 0.07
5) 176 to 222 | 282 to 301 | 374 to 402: -0.20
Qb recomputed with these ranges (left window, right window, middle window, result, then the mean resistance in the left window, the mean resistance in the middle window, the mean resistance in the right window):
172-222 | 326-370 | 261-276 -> -0.11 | 18.9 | 23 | 22.7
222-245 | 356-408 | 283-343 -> -0.06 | 25.3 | 24.9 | 22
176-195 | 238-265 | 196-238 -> 0.00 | 18.7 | 21.3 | 23.5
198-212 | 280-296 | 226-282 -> -0.15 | 16.1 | 23.8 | 24.3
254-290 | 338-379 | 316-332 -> -0.11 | 23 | 24.8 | 22.1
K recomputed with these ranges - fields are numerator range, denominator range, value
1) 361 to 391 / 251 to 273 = 0.91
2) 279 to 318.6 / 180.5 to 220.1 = 1.41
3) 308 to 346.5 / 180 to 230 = 1.28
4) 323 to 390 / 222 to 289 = 0.95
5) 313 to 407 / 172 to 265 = 1.08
